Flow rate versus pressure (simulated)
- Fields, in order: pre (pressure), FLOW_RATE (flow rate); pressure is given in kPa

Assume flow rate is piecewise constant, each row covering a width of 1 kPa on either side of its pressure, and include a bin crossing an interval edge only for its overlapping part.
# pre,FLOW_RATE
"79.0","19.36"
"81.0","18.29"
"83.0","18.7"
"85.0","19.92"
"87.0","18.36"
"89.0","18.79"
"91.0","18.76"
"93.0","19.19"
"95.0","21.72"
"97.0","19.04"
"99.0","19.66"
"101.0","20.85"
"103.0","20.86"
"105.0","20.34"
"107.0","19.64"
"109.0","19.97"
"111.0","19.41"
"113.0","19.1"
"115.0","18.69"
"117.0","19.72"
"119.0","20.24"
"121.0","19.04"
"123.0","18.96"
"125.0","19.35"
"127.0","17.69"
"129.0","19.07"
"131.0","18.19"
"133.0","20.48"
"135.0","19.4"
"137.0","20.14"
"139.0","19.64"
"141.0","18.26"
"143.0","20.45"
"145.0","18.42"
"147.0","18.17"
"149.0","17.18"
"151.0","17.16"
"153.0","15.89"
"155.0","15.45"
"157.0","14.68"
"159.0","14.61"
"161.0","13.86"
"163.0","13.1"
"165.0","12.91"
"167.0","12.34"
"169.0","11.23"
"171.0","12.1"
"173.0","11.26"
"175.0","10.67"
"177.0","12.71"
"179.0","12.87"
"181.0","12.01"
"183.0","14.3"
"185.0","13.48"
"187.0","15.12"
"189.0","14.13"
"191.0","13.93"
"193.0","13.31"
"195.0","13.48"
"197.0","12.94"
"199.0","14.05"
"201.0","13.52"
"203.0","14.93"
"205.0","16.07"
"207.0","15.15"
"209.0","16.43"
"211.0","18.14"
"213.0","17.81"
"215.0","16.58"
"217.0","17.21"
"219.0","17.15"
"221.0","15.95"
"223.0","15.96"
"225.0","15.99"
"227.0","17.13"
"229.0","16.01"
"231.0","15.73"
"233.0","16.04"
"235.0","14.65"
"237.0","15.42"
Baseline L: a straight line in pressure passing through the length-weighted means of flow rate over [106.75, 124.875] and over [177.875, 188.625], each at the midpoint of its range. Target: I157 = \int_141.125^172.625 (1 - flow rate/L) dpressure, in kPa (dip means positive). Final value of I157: 1.5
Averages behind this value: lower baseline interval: 19.4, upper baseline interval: 13.6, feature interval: 15.2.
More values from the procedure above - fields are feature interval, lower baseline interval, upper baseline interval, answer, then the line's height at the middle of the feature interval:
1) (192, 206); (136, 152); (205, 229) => 2.5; 17.1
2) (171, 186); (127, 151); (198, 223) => 4.2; 17.3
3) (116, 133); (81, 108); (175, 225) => -0.8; 18.3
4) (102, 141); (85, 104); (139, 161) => -2.2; 18.4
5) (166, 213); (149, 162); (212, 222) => 7.3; 16.3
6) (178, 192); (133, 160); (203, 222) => 2.8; 17.1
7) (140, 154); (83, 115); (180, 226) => -0.3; 17.6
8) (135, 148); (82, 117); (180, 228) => -1.0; 17.8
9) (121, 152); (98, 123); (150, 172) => -3.9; 16.8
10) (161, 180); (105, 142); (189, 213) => 5.0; 16.6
